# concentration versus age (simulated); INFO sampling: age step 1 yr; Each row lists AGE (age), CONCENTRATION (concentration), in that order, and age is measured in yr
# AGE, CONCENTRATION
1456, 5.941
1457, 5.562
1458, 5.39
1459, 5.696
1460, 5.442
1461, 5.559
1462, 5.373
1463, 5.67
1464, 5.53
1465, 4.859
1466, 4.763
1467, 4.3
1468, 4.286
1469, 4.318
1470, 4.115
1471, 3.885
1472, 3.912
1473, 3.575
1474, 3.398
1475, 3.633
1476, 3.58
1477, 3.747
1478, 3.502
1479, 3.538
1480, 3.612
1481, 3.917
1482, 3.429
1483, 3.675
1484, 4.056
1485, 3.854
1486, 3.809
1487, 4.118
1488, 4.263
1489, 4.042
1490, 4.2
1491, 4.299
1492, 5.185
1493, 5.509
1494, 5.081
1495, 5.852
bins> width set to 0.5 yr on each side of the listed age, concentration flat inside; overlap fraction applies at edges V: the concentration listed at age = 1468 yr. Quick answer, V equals 4.286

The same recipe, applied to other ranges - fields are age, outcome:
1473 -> 3.575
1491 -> 4.299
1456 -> 5.941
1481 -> 3.917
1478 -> 3.502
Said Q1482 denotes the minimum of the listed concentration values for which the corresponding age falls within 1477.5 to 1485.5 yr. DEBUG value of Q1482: 3.429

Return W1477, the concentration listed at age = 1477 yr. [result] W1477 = 3.747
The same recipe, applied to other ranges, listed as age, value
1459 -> 5.696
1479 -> 3.538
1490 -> 4.2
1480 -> 3.612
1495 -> 5.852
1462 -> 5.373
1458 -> 5.39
